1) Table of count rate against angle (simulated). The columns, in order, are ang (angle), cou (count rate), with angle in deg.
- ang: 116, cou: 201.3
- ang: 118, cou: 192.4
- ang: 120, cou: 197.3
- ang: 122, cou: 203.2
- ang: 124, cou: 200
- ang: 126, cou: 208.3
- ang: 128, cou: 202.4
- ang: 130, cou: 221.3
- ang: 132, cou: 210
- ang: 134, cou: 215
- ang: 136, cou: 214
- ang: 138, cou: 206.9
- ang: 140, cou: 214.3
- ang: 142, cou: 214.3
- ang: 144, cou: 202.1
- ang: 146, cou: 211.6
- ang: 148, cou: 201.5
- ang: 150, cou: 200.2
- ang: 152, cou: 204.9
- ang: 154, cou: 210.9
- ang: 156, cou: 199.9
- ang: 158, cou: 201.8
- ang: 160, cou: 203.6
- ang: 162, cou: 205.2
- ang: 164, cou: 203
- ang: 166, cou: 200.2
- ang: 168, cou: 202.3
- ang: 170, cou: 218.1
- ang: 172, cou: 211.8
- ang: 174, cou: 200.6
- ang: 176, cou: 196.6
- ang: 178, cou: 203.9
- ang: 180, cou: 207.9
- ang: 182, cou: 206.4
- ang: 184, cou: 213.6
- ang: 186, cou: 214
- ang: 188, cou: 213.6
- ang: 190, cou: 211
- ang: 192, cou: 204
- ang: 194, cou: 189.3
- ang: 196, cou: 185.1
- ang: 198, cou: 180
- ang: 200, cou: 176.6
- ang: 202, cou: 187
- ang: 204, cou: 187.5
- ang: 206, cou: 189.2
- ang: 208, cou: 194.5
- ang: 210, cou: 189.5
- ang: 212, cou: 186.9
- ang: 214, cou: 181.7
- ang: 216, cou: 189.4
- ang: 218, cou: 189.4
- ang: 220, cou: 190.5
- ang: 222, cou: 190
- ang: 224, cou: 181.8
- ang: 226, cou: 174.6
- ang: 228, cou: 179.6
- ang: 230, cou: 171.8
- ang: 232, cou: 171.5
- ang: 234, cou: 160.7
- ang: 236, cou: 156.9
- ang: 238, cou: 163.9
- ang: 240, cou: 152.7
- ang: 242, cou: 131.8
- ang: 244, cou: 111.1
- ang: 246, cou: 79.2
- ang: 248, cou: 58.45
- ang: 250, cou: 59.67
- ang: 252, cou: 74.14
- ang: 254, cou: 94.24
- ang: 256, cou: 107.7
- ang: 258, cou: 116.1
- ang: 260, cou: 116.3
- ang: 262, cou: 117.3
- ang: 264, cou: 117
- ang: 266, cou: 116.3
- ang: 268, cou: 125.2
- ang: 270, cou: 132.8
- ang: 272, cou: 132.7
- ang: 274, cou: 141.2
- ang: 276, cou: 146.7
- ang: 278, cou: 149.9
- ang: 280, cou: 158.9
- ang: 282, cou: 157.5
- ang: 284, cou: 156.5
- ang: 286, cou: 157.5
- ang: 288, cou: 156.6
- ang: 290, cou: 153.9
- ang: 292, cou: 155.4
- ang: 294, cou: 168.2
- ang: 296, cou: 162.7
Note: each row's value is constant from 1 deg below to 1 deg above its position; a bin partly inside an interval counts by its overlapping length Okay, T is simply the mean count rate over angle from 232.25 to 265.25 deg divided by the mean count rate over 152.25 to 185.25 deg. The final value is 0.6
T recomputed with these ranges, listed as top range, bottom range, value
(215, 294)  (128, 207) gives 0.69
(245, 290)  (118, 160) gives 0.59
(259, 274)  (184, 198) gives 0.61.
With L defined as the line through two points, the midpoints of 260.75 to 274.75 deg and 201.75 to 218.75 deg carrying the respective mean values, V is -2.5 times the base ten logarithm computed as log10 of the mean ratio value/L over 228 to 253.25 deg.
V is 0.24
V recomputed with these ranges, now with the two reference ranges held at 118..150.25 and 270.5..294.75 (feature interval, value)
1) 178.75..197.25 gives -0.10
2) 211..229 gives -0.06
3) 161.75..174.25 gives -0.06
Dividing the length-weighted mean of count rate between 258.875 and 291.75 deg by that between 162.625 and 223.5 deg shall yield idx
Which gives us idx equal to 0.7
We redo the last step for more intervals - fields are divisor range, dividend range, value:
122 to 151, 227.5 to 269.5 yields 0.59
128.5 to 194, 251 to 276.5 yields 0.57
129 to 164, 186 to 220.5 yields 0.92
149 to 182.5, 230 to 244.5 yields 0.75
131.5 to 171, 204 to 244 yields 0.84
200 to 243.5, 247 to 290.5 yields 0.71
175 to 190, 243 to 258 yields 0.41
